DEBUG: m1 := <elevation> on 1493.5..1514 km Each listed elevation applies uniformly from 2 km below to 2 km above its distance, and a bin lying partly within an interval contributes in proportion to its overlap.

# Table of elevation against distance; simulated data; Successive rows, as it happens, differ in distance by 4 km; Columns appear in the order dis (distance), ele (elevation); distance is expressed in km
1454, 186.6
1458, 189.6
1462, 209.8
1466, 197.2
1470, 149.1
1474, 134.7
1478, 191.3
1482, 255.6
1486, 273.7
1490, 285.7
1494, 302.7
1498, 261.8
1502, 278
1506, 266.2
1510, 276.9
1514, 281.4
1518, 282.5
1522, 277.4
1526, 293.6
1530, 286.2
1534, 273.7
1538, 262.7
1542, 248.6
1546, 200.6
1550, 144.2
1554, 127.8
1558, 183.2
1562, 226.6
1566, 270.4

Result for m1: 276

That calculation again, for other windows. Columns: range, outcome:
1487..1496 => 292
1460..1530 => 249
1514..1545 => 273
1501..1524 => 277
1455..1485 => 192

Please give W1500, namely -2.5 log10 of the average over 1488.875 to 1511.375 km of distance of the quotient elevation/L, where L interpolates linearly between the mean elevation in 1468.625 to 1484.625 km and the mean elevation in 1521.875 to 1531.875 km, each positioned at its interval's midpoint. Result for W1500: -0.19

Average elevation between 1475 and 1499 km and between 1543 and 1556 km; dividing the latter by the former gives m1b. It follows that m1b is 0.6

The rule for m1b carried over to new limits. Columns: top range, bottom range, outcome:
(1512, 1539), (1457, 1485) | 1.46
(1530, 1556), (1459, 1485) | 1.12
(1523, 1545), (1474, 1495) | 1.09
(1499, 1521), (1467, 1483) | 1.54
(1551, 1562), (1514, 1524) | 0.60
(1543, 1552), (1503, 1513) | 0.66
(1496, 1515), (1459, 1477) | 1.56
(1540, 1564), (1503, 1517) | 0.68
